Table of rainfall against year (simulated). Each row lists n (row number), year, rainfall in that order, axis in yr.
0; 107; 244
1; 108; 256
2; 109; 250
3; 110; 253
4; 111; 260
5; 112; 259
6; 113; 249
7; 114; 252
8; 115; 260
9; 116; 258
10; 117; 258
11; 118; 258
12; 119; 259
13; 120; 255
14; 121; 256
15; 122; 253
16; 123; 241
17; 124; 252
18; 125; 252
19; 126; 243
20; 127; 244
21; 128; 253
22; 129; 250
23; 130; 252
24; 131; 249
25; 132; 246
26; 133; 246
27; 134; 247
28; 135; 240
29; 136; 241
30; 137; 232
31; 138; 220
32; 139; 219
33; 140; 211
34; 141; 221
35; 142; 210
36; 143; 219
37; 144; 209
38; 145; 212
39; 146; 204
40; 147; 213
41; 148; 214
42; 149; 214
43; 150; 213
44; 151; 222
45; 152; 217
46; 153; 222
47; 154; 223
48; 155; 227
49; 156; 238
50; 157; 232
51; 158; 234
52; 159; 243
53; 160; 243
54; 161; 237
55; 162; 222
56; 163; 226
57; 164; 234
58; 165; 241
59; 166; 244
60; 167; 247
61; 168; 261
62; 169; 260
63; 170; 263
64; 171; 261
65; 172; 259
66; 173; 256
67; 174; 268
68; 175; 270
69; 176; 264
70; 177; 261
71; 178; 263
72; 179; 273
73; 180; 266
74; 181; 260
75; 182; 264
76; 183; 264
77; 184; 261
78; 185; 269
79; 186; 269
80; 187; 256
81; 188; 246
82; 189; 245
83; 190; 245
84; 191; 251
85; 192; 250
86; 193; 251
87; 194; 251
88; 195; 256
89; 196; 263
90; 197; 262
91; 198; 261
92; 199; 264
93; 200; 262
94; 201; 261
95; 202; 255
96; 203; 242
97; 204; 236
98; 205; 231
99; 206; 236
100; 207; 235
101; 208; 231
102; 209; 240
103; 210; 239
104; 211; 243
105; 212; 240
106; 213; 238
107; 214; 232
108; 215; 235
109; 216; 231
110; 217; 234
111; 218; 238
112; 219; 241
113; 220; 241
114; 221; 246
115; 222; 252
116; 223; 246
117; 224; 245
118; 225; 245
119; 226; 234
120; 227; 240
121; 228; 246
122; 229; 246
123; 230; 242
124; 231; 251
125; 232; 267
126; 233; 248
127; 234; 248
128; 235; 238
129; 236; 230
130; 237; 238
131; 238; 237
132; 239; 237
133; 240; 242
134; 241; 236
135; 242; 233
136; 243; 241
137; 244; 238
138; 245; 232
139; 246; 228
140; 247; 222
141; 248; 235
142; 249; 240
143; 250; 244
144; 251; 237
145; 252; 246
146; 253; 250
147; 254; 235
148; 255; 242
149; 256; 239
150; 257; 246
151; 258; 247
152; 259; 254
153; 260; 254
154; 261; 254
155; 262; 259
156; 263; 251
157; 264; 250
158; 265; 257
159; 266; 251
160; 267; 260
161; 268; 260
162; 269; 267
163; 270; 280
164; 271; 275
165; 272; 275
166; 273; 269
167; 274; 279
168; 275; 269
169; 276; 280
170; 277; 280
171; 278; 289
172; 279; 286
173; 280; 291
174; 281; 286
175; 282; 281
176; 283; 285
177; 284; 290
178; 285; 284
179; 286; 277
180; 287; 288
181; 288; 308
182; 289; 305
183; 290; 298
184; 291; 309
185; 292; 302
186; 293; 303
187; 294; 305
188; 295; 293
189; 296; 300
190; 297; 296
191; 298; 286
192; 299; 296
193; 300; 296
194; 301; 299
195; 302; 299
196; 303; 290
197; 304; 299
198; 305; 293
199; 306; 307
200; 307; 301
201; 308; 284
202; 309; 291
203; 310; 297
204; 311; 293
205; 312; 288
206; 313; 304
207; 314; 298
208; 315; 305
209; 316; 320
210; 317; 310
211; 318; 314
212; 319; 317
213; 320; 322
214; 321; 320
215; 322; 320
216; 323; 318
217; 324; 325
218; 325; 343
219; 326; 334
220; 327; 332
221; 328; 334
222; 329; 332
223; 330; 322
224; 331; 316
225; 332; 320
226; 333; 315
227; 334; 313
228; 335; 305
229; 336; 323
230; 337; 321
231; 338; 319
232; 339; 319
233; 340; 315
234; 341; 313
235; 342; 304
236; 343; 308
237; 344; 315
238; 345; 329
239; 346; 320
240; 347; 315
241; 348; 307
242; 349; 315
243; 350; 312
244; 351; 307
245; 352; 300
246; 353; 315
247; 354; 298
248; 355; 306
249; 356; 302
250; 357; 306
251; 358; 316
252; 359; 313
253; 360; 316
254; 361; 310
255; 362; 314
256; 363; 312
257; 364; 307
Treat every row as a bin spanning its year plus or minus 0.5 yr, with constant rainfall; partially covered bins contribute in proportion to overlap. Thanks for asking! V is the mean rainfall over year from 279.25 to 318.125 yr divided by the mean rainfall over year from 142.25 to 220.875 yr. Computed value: 1.22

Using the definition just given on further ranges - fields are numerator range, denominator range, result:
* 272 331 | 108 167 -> 1.27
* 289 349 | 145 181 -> 1.29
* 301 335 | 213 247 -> 1.30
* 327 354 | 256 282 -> 1.19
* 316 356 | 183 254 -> 1.30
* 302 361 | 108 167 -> 1.31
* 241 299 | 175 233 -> 1.07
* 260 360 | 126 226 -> 1.23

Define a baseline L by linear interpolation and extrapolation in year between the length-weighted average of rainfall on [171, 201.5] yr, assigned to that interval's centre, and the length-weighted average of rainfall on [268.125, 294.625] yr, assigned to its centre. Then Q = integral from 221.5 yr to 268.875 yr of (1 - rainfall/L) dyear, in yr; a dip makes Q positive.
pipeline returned 5.5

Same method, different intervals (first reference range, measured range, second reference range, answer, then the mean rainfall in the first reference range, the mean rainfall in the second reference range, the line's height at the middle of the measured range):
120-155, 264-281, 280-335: 1.00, 231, 305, 290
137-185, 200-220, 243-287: 0.74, 239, 260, 249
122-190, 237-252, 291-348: 2.28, 242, 310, 279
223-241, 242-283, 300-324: 1.48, 243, 304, 266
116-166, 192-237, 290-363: 3.28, 234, 310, 264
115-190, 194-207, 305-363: 0.48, 243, 313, 261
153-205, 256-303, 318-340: 3.08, 252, 322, 299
